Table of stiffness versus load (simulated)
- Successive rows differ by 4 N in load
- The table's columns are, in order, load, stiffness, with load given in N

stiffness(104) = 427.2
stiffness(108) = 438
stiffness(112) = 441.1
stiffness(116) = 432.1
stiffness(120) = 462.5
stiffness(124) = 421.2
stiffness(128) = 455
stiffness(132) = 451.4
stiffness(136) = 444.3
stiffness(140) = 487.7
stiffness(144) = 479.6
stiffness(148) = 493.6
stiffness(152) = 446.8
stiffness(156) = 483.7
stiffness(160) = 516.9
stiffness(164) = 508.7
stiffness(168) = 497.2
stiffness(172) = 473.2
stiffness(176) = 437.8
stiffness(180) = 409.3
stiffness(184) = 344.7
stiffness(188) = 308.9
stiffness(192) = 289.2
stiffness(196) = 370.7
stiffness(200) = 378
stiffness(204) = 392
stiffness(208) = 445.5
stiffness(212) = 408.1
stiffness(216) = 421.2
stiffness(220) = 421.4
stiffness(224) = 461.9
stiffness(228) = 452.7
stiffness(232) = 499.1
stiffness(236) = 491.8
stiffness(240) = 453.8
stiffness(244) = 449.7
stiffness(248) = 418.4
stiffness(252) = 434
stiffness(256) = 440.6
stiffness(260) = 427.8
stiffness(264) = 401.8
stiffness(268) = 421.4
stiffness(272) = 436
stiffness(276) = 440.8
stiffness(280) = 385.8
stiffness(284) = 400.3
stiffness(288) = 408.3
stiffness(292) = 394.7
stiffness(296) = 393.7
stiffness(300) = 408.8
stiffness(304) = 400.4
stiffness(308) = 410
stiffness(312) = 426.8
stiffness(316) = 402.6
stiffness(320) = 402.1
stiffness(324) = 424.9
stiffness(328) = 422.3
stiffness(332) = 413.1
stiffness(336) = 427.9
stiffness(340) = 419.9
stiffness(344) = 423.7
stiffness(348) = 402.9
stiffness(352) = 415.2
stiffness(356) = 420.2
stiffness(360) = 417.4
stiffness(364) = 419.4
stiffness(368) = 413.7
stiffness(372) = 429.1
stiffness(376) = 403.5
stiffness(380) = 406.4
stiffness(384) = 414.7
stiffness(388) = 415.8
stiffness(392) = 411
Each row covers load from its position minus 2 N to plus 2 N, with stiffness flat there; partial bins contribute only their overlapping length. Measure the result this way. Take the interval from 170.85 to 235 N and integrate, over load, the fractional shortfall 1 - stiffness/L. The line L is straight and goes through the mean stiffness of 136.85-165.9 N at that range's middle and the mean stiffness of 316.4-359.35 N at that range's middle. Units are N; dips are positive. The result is 8.1 N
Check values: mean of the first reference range 486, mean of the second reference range 417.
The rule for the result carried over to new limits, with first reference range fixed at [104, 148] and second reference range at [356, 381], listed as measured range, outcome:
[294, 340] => 1.19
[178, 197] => 4.28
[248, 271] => 0.38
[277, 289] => 0.78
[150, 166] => -1.49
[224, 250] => -1.52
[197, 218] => 1.56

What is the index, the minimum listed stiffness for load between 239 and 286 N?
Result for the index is 385.8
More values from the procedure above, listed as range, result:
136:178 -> 437.8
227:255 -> 418.4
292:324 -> 393.7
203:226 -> 392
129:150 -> 444.3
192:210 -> 289.2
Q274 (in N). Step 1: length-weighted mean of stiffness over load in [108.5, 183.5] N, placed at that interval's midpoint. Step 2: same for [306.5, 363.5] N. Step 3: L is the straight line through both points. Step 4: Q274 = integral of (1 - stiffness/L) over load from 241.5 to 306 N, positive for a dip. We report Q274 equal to 2.1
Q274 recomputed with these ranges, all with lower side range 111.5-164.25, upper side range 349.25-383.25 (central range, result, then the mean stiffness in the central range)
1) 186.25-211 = 4.7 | 366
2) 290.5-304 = 1.0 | 399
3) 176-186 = 1.5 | 389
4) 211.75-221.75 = 0.7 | 418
